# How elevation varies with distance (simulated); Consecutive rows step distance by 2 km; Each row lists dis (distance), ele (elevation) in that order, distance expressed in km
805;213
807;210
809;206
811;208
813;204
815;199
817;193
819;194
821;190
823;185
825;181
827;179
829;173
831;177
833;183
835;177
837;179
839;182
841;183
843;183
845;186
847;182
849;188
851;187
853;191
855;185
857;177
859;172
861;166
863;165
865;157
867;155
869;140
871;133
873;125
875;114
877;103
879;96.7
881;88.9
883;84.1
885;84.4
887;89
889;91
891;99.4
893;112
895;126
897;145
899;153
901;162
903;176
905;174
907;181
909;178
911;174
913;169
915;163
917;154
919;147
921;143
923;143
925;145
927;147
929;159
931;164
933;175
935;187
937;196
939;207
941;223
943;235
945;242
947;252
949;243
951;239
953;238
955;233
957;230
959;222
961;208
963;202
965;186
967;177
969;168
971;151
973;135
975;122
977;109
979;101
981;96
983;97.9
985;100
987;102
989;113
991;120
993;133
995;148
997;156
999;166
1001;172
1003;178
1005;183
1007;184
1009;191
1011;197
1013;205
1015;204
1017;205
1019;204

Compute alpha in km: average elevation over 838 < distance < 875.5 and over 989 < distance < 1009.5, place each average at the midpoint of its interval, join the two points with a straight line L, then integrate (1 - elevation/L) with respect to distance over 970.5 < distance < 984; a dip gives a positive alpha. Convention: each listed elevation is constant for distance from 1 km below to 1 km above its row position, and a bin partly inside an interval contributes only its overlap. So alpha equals 3.89 km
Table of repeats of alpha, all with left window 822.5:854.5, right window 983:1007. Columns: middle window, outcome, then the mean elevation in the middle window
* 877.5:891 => 6.4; 90.3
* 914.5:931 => 1.1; 151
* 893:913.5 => 0.6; 161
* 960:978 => -1.5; 162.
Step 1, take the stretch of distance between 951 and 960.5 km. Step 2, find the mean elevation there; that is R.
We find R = 230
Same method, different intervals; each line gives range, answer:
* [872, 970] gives 166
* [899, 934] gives 162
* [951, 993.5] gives 157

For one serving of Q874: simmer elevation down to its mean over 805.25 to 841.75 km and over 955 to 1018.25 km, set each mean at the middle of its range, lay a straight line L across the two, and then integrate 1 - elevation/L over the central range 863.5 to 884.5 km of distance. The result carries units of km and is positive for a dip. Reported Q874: 7.1 km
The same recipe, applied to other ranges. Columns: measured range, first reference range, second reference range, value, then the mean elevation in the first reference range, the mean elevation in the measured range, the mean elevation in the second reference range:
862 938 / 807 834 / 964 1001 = 9.06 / 191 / 142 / 133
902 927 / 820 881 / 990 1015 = 0.88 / 165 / 162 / 171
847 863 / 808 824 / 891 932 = -0.01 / 197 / 180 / 154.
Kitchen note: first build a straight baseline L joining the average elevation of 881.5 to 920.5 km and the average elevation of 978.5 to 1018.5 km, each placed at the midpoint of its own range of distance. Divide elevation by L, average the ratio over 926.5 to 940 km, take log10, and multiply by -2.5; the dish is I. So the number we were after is -0.22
